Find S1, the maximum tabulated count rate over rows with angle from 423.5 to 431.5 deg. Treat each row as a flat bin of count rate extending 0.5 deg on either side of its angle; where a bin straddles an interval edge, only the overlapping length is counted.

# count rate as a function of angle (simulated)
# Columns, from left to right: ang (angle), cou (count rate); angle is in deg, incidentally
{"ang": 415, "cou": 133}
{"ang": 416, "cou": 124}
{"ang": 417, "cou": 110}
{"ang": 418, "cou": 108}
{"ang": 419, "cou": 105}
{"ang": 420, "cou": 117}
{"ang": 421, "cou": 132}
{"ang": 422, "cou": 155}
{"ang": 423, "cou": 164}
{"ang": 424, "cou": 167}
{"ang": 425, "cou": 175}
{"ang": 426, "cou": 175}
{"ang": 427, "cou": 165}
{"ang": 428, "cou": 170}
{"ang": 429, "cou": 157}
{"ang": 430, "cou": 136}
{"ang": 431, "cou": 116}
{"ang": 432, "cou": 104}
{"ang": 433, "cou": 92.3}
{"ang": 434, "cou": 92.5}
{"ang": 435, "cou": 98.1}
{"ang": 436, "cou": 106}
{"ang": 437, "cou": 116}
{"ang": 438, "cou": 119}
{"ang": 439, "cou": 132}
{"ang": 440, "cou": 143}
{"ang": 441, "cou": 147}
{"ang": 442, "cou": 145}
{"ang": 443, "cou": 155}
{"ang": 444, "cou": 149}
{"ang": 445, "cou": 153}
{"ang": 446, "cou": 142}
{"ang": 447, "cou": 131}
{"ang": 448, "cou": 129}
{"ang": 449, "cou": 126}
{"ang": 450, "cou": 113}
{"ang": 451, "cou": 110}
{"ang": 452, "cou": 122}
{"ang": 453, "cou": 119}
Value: 175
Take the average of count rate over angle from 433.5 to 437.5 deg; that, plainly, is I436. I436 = 103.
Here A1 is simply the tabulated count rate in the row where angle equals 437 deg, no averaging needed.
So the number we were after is 116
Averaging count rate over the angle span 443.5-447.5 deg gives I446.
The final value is 144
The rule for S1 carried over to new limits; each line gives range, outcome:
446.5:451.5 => 131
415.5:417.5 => 124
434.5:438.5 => 119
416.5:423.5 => 164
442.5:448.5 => 155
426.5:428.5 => 170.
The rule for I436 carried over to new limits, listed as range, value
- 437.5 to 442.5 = 137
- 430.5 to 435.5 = 101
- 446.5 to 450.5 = 125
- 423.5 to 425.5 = 171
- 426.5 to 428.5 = 168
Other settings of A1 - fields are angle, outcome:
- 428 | 170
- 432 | 104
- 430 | 136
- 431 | 116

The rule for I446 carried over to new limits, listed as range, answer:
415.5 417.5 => 117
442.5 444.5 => 152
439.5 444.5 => 148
